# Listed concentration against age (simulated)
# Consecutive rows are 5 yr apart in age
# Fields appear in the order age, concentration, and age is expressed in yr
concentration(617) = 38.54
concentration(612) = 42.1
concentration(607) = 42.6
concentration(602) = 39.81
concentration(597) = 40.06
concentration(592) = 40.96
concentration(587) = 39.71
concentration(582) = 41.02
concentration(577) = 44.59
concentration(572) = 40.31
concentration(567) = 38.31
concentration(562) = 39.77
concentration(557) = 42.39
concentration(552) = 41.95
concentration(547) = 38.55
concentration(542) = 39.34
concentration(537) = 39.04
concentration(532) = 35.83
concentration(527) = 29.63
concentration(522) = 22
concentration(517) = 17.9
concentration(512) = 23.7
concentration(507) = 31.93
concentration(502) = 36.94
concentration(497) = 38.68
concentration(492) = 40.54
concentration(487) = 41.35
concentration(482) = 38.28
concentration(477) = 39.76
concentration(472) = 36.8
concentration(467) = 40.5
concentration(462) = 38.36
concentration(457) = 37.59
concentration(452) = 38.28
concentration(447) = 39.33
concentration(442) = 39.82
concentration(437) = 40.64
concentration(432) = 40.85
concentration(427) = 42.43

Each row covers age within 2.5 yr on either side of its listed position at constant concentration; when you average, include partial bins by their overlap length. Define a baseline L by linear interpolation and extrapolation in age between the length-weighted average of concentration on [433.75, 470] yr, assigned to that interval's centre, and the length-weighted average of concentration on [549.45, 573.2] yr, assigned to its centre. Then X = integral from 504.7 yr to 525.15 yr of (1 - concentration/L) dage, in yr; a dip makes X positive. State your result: 8.2 yr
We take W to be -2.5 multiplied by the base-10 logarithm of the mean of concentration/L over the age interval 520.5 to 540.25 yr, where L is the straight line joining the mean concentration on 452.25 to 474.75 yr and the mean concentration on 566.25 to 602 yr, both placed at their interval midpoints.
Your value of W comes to 0.22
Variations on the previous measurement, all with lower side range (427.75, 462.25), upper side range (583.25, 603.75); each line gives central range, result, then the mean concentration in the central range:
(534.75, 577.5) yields -0.01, 40.3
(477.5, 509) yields 0.04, 38.2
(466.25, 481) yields 0.02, 38.8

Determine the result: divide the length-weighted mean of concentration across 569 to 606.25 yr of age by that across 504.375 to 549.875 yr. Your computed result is 1.3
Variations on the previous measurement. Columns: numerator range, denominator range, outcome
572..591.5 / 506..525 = 1.77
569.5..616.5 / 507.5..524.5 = 1.83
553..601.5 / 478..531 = 1.26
